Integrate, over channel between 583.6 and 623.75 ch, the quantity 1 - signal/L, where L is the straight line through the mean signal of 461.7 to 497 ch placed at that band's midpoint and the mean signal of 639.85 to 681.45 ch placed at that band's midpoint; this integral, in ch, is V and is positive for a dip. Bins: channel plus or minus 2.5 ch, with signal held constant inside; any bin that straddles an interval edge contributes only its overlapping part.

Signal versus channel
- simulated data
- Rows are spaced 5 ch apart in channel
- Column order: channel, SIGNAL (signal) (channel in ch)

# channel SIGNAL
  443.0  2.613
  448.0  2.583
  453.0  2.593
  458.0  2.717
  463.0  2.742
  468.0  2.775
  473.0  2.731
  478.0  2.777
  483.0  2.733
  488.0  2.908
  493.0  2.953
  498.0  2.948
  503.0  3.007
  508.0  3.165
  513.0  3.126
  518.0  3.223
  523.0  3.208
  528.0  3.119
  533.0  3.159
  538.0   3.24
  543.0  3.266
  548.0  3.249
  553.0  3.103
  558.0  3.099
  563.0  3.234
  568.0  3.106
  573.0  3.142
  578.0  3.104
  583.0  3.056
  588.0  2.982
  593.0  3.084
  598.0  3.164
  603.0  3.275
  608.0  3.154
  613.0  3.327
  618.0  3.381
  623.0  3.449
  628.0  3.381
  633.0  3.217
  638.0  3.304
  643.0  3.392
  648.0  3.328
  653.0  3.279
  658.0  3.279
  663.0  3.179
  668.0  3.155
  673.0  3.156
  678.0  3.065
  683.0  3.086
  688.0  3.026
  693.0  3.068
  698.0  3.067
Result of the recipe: -1.5 ch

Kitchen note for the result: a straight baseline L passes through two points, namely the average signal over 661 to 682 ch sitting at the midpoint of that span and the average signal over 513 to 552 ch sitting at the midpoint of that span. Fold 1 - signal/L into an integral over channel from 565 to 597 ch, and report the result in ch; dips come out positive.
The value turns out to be 0.92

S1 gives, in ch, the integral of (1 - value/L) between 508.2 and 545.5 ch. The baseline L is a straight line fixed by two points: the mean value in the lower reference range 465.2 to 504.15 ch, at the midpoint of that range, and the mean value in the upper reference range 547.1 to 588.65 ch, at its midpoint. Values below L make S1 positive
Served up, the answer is -2.6 ch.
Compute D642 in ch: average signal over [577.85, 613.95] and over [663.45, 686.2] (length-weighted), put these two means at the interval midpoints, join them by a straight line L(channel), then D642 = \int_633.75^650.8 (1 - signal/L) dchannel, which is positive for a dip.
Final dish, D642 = -1.1 ch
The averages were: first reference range 3.14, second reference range 3.12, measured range 3.33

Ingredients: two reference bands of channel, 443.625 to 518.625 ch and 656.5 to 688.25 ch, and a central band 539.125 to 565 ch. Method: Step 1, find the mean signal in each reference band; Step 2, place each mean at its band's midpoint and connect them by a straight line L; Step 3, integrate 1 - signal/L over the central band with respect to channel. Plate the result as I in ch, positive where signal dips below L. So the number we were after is -2.1 ch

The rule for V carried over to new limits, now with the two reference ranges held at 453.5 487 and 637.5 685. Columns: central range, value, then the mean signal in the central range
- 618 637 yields -1.30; 3.35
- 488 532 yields -3.74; 3.09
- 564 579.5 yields -0.69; 3.13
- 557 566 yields -0.62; 3.17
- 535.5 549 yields -1.51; 3.25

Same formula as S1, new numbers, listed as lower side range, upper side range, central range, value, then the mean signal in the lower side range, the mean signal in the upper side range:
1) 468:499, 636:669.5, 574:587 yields 0.0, 2.83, 3.28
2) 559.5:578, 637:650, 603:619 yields -0.1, 3.15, 3.35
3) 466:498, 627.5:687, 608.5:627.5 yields -1.4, 2.82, 3.22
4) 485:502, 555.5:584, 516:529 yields -0.8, 2.94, 3.13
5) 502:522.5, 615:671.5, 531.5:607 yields 1.5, 3.15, 3.3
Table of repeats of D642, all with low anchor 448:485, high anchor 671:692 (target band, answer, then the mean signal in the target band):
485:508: -1.7 ch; 2.97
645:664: -1.5 ch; 3.28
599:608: -0.8 ch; 3.22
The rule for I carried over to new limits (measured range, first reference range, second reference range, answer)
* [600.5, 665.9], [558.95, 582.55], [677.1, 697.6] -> -4.37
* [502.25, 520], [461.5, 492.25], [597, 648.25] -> -1.39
